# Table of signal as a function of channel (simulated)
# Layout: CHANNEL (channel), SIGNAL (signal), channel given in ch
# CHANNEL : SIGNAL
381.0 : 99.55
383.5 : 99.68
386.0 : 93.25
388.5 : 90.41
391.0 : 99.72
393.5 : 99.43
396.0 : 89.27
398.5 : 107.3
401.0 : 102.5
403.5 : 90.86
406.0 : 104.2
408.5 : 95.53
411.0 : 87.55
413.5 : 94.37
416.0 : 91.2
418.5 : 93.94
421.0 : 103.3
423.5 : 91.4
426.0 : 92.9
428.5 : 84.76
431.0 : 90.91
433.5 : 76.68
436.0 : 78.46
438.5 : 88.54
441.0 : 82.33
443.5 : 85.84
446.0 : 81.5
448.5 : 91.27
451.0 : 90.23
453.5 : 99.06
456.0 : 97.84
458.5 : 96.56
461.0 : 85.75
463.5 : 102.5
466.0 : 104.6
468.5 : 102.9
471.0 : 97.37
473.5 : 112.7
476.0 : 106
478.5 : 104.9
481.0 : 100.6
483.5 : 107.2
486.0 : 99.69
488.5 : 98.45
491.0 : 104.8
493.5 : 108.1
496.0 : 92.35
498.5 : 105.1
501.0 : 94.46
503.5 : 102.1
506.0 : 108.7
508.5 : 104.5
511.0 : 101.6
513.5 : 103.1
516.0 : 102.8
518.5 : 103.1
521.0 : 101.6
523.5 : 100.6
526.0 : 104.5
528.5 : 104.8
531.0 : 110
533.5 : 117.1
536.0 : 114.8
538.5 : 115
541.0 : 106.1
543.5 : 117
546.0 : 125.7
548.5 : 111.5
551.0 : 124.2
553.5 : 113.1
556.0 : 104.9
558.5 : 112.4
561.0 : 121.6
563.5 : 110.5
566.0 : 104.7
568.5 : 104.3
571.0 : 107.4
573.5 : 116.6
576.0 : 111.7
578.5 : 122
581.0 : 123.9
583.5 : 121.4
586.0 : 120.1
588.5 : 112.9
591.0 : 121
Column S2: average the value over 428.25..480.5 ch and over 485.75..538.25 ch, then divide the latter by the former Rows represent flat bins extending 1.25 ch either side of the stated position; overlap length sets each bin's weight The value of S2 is 1.11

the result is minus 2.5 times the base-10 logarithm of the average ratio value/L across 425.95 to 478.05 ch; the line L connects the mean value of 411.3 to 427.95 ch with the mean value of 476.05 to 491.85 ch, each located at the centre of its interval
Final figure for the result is 0.062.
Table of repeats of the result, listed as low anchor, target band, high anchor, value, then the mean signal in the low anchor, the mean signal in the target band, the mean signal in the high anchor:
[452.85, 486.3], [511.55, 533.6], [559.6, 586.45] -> 0.04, 101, 105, 115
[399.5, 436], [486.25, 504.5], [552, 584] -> 0.03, 92.5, 101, 113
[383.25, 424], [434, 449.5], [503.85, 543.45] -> 0.18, 96.1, 84.2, 107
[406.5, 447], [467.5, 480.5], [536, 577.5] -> -0.07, 89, 105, 113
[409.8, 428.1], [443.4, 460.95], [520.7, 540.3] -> 0.07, 93.1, 91.7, 109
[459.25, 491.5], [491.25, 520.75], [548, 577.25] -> 0.03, 102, 102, 112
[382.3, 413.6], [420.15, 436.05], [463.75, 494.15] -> 0.12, 96.5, 88.7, 104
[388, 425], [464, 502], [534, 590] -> 0.03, 96.2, 103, 115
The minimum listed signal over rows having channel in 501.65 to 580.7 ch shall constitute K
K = 100.6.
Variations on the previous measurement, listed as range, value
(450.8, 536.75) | 85.75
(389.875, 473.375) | 76.68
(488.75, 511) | 92.35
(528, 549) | 104.8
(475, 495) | 98.45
